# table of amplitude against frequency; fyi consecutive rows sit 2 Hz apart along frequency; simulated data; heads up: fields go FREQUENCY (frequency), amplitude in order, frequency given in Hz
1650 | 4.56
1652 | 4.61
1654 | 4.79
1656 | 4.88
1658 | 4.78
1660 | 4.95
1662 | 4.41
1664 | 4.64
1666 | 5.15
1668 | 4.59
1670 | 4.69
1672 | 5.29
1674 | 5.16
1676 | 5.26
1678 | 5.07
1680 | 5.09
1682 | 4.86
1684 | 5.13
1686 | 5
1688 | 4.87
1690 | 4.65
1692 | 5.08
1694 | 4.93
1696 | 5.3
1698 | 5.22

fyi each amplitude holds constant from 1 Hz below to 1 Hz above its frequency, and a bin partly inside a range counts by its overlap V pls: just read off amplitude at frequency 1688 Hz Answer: 4.87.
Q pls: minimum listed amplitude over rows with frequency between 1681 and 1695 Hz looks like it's 4.65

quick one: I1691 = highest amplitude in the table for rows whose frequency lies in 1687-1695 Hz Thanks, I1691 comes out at 5.08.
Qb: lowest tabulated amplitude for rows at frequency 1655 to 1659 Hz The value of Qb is 4.78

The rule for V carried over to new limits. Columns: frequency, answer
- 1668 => 4.59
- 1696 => 5.3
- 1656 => 4.88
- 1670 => 4.69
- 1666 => 5.15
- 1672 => 5.29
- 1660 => 4.95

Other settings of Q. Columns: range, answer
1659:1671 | 4.41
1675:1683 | 4.86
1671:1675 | 5.16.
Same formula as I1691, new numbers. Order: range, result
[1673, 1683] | 5.26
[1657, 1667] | 5.15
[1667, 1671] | 4.69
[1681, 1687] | 5.13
